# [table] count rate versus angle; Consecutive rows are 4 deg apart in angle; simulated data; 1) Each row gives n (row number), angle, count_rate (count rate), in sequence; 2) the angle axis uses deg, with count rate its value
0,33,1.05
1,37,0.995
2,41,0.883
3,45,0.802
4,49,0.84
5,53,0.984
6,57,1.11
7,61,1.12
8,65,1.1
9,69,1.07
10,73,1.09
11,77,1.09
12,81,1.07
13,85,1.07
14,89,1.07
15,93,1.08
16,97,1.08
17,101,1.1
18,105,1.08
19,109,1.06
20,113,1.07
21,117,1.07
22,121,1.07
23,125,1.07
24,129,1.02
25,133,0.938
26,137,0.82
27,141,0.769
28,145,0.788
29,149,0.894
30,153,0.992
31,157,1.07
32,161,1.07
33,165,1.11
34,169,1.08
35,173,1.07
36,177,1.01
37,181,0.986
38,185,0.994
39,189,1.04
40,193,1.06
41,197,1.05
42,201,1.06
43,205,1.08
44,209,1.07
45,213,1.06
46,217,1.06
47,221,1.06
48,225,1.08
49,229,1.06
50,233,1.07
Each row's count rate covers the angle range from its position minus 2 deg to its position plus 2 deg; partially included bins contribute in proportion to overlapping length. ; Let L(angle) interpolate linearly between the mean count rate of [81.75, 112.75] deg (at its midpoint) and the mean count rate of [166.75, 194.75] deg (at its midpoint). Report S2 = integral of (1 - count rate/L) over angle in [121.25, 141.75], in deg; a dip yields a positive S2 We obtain 2.2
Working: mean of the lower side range 1.08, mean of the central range 0.945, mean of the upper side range 1.03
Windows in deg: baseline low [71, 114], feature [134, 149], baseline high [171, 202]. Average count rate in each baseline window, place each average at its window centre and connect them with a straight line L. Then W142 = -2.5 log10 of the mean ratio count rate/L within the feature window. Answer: 0.28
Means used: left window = 1.08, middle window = 0.816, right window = 1.03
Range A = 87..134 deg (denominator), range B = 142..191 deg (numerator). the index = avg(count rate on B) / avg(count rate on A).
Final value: 0.95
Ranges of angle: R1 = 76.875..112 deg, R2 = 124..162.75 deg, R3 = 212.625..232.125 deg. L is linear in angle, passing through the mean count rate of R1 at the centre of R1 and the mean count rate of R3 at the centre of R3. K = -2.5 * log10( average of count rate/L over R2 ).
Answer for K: 0.144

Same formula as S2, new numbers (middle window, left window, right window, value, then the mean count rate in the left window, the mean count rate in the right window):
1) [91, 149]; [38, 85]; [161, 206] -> 1.9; 1.02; 1.05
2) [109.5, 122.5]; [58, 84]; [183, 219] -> 0.1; 1.09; 1.05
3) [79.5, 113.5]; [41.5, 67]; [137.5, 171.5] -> -3.4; 0.986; 0.966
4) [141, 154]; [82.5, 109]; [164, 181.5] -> 2.4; 1.08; 1.05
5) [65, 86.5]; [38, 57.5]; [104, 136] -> -2.7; 0.913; 1.04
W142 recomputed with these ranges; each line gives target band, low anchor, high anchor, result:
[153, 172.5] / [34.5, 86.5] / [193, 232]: -0.02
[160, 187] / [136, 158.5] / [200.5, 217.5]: -0.09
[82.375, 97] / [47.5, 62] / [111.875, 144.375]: -0.09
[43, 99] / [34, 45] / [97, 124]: -0.05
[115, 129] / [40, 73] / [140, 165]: -0.10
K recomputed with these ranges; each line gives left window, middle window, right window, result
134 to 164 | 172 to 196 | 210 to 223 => -0.034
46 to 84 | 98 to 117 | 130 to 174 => -0.074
